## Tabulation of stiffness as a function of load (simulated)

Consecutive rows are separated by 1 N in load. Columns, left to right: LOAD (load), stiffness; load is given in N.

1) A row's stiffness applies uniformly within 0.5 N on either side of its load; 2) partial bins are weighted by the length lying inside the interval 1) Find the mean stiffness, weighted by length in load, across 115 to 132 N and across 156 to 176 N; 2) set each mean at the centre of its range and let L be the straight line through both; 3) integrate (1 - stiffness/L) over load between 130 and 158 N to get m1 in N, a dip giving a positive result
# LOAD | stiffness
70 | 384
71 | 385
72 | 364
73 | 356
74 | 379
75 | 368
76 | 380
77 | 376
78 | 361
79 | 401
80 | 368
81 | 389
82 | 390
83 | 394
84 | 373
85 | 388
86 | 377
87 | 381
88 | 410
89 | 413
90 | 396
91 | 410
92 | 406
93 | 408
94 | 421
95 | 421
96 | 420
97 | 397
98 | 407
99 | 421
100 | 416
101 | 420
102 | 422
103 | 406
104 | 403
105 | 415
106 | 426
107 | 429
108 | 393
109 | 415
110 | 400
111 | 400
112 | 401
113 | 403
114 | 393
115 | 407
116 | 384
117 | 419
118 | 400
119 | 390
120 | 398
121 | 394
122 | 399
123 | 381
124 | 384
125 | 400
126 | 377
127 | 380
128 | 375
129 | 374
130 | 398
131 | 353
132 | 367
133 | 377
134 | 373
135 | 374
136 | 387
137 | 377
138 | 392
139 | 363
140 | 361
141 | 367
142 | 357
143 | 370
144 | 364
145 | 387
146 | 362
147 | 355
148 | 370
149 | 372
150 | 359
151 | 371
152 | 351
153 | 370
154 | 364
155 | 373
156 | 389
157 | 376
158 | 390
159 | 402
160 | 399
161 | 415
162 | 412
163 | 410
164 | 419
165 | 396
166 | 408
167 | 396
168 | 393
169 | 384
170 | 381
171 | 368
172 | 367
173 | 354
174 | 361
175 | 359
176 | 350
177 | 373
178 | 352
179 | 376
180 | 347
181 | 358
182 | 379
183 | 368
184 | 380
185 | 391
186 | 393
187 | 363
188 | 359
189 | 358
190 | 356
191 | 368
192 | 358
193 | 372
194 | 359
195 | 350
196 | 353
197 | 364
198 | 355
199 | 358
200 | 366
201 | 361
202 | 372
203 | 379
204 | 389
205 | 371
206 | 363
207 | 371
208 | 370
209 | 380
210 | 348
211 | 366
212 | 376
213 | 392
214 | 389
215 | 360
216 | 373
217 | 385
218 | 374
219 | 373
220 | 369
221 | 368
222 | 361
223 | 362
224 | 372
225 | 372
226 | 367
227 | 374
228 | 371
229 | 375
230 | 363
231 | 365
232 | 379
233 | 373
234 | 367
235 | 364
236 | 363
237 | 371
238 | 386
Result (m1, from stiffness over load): 1.3 N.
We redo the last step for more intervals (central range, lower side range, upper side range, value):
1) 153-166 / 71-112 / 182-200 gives -0.7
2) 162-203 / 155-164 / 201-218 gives 1.7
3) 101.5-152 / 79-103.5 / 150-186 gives 0.7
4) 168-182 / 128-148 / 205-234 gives 0.2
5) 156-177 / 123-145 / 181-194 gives -0.8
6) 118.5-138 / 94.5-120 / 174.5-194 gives 0.7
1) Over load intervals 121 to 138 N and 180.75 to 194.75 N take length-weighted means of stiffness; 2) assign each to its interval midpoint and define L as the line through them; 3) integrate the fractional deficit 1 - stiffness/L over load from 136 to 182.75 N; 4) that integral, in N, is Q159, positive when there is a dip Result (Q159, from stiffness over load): -0.2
